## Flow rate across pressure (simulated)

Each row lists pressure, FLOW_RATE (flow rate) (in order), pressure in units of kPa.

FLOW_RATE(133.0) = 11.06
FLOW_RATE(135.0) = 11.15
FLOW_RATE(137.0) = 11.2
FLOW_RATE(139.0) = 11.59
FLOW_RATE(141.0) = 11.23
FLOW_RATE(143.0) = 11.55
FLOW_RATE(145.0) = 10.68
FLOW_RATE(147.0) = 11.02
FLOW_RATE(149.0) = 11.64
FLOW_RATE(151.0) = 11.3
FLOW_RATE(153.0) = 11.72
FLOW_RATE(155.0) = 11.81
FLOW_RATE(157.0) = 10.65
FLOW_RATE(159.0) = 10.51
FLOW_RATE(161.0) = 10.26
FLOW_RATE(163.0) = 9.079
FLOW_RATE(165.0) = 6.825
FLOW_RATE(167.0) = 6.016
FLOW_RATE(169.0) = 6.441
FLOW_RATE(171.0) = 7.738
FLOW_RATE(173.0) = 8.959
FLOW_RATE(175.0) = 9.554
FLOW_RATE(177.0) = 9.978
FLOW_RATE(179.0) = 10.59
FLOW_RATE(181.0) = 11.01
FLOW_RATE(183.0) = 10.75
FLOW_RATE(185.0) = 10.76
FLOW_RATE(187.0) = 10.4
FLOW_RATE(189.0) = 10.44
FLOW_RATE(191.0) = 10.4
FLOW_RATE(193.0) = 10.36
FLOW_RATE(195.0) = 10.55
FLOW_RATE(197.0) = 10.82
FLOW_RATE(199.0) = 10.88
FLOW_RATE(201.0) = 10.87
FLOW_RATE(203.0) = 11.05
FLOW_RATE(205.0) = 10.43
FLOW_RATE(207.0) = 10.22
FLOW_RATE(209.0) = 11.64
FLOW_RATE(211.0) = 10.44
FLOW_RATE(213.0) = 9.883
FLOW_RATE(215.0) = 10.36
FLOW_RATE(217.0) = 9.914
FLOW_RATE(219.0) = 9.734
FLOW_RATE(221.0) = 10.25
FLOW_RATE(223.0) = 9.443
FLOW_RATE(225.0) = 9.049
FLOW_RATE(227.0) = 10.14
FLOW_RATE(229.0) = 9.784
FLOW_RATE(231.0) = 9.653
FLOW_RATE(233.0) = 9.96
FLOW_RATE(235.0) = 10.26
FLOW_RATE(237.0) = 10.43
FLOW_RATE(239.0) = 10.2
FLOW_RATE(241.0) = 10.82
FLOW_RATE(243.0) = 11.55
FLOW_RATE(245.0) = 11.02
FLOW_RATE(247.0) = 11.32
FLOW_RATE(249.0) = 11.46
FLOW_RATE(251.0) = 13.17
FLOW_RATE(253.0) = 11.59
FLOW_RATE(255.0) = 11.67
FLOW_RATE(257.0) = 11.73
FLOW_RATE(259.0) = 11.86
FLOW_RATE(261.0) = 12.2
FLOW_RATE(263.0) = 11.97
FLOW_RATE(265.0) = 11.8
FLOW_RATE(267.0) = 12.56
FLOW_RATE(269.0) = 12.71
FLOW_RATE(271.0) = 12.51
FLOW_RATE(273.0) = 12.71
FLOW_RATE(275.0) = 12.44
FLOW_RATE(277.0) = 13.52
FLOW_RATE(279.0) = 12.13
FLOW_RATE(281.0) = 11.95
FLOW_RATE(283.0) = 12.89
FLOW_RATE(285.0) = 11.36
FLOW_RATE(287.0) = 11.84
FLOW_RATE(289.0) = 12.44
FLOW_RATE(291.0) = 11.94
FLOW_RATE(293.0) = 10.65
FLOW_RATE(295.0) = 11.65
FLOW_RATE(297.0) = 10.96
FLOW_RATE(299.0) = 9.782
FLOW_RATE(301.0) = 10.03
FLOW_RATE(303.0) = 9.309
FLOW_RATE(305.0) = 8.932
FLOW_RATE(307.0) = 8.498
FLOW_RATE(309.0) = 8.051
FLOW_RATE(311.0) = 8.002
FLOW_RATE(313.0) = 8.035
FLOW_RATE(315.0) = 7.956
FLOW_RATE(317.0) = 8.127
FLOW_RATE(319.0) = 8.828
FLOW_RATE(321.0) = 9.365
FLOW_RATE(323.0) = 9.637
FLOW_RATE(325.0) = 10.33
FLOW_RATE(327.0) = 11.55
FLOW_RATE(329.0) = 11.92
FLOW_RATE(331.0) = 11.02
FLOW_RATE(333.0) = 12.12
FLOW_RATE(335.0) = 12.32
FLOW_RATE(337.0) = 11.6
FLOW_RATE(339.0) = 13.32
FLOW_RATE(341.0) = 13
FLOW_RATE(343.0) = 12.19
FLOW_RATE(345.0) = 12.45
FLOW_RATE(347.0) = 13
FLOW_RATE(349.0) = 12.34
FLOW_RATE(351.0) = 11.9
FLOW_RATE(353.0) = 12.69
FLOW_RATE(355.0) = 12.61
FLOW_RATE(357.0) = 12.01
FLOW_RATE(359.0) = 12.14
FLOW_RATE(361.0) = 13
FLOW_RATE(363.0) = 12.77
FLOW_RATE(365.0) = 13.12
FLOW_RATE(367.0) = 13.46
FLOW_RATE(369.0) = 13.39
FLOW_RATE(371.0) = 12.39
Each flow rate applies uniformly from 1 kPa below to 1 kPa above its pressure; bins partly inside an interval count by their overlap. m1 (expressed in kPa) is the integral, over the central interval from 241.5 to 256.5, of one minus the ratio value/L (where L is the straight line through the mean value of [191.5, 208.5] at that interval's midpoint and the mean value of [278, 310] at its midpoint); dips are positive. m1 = -1.3 kPa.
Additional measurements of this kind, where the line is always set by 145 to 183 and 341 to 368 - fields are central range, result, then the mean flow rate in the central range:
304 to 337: 6.5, 9.73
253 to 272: -1.4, 12.1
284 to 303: 1.0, 11.1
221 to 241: 1.5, 9.95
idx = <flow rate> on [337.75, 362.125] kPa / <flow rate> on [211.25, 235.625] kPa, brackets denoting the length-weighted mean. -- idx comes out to 1.3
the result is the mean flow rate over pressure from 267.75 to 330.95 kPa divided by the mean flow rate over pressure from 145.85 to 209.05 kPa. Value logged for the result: 1.1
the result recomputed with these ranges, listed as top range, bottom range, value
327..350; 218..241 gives 1.23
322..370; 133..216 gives 1.19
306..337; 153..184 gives 1.04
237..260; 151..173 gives 1.24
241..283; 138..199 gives 1.19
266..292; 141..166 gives 1.17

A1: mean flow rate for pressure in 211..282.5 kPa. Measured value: 11.2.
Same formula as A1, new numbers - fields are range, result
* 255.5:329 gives 10.9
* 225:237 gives 9.92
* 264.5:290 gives 12.4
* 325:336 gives 11.7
